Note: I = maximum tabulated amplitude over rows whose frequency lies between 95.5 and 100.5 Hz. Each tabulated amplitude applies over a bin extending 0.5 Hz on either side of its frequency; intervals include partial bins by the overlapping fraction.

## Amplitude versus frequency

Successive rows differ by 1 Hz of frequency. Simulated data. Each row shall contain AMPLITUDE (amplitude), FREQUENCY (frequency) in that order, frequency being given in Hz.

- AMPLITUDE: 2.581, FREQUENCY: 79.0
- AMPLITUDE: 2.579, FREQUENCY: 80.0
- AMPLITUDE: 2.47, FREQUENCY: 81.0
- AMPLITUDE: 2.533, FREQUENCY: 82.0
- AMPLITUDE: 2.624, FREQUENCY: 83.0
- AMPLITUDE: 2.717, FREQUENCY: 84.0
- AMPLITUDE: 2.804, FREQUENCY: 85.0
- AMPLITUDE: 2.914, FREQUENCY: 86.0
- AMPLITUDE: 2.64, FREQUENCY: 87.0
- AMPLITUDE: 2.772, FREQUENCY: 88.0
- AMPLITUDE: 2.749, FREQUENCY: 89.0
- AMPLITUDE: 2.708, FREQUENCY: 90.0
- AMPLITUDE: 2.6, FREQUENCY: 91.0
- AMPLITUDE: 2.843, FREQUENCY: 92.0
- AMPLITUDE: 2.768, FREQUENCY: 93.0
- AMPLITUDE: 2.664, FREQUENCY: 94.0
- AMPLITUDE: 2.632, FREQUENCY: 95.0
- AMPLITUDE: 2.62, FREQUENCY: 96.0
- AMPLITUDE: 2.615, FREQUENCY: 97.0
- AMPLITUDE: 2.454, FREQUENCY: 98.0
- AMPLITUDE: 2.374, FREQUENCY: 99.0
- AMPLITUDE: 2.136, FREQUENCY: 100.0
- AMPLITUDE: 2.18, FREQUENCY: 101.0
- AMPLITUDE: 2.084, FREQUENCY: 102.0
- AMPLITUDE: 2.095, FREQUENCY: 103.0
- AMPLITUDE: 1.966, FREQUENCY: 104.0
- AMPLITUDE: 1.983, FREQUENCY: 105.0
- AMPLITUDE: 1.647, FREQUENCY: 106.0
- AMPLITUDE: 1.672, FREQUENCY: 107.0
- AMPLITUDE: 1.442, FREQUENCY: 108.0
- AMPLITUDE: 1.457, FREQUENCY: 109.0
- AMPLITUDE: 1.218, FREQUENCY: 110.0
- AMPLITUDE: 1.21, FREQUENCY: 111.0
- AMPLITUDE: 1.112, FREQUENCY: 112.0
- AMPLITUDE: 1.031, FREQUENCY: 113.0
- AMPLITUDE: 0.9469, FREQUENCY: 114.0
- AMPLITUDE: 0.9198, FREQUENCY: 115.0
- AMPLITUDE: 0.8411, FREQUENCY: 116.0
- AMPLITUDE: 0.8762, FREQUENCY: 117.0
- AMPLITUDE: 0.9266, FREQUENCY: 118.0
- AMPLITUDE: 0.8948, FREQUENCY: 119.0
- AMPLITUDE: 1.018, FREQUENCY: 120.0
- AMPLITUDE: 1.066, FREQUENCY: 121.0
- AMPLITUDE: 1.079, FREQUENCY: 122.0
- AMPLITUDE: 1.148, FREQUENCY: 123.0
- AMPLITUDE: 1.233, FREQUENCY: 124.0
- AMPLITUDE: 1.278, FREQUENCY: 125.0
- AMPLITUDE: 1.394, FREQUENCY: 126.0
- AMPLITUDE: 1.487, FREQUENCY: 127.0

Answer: 2.62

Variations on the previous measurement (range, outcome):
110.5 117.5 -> 1.21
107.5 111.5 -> 1.457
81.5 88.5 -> 2.914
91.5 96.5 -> 2.843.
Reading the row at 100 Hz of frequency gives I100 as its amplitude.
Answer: 2.136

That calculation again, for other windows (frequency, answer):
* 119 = 0.8948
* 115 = 0.9198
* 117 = 0.8762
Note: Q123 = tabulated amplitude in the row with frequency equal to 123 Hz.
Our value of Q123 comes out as 1.148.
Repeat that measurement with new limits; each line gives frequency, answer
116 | 0.8411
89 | 2.749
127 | 1.487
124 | 1.233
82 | 2.533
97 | 2.615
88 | 2.772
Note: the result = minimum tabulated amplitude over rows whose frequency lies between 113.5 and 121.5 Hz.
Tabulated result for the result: 0.8411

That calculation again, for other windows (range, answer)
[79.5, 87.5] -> 2.47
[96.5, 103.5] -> 2.084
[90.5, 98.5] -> 2.454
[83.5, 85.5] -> 2.717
